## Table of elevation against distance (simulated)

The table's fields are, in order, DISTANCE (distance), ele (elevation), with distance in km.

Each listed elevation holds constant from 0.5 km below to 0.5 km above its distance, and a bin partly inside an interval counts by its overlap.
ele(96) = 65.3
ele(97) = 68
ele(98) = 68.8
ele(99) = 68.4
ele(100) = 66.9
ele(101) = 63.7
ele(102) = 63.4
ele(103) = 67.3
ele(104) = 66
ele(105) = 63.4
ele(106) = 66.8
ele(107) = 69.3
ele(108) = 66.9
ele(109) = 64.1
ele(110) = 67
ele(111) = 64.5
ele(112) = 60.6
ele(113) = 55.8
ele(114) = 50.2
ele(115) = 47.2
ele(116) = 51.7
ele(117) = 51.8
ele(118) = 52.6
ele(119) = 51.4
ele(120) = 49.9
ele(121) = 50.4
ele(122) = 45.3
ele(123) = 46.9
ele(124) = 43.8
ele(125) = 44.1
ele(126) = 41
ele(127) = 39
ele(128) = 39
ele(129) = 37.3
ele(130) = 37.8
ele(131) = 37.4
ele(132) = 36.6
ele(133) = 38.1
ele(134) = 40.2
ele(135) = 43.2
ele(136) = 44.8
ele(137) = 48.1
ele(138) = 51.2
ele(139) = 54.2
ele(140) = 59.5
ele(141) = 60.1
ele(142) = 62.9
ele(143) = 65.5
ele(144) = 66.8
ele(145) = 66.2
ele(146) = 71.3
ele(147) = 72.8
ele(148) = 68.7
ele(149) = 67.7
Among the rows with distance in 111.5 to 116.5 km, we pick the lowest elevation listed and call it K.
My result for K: 47.2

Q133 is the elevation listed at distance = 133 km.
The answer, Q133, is 38.1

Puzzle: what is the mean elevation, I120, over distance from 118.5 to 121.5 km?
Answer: 50.6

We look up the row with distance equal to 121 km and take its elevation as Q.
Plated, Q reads 50.4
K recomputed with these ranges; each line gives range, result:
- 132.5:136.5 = 38.1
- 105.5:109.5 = 64.1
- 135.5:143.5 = 44.8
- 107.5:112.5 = 60.6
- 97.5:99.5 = 68.4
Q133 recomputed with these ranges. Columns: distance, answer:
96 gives 65.3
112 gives 60.6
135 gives 43.2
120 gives 49.9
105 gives 63.4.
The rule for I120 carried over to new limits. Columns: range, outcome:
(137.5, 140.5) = 55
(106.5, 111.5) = 66.4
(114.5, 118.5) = 50.8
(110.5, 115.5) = 55.7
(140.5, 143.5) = 62.8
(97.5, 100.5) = 68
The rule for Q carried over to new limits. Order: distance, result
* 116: 51.7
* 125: 44.1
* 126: 41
